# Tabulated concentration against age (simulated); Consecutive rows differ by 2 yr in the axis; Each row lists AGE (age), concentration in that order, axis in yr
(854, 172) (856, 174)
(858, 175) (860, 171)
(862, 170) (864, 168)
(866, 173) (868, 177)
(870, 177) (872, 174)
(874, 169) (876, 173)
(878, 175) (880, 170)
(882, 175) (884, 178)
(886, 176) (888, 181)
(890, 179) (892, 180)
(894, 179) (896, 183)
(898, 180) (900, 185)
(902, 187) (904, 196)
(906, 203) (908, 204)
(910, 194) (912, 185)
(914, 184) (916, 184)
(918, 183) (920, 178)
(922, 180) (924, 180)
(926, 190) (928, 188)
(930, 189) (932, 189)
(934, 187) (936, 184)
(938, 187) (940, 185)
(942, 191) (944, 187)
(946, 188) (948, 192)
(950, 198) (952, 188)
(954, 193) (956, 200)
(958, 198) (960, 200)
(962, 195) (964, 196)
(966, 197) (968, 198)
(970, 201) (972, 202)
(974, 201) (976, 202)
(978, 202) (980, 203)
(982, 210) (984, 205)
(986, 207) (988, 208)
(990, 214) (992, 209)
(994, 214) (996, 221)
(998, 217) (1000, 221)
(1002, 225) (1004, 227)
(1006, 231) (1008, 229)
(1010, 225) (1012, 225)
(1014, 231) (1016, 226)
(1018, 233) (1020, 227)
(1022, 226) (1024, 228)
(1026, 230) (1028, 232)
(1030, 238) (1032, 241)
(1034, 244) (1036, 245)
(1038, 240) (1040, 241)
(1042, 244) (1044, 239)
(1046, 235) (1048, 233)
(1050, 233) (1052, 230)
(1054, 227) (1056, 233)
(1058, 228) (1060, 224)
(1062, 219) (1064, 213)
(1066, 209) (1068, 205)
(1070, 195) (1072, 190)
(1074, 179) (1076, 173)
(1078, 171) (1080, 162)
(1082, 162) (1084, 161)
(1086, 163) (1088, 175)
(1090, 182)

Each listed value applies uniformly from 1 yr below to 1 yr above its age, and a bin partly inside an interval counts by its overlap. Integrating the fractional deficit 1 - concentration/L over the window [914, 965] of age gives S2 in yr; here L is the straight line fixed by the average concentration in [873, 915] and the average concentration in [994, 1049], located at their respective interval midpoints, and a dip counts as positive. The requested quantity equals 2.8 yr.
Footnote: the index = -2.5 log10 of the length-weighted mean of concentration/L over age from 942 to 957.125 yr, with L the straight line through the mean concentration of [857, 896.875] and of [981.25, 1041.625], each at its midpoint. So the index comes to 0.06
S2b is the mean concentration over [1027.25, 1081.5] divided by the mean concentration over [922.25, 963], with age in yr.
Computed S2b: 1.1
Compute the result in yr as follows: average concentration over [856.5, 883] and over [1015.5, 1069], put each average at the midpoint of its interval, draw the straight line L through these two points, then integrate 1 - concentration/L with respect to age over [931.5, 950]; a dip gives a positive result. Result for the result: 0.8 yr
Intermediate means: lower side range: 173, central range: 188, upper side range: 231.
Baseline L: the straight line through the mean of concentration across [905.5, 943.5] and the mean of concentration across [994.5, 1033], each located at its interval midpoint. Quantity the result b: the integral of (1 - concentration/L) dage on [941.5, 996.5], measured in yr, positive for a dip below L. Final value 1.9 yr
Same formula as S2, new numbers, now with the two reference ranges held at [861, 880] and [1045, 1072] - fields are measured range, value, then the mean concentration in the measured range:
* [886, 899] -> -0.1 yr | 180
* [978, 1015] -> -2.3 yr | 217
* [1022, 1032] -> -0.9 yr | 232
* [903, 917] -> -0.8 yr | 193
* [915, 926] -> 0.2 yr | 182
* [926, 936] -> 0.0 yr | 188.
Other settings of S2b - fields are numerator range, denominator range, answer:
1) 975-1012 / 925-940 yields 1.15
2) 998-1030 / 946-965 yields 1.17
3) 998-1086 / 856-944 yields 1.20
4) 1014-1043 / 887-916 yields 1.26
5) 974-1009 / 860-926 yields 1.18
